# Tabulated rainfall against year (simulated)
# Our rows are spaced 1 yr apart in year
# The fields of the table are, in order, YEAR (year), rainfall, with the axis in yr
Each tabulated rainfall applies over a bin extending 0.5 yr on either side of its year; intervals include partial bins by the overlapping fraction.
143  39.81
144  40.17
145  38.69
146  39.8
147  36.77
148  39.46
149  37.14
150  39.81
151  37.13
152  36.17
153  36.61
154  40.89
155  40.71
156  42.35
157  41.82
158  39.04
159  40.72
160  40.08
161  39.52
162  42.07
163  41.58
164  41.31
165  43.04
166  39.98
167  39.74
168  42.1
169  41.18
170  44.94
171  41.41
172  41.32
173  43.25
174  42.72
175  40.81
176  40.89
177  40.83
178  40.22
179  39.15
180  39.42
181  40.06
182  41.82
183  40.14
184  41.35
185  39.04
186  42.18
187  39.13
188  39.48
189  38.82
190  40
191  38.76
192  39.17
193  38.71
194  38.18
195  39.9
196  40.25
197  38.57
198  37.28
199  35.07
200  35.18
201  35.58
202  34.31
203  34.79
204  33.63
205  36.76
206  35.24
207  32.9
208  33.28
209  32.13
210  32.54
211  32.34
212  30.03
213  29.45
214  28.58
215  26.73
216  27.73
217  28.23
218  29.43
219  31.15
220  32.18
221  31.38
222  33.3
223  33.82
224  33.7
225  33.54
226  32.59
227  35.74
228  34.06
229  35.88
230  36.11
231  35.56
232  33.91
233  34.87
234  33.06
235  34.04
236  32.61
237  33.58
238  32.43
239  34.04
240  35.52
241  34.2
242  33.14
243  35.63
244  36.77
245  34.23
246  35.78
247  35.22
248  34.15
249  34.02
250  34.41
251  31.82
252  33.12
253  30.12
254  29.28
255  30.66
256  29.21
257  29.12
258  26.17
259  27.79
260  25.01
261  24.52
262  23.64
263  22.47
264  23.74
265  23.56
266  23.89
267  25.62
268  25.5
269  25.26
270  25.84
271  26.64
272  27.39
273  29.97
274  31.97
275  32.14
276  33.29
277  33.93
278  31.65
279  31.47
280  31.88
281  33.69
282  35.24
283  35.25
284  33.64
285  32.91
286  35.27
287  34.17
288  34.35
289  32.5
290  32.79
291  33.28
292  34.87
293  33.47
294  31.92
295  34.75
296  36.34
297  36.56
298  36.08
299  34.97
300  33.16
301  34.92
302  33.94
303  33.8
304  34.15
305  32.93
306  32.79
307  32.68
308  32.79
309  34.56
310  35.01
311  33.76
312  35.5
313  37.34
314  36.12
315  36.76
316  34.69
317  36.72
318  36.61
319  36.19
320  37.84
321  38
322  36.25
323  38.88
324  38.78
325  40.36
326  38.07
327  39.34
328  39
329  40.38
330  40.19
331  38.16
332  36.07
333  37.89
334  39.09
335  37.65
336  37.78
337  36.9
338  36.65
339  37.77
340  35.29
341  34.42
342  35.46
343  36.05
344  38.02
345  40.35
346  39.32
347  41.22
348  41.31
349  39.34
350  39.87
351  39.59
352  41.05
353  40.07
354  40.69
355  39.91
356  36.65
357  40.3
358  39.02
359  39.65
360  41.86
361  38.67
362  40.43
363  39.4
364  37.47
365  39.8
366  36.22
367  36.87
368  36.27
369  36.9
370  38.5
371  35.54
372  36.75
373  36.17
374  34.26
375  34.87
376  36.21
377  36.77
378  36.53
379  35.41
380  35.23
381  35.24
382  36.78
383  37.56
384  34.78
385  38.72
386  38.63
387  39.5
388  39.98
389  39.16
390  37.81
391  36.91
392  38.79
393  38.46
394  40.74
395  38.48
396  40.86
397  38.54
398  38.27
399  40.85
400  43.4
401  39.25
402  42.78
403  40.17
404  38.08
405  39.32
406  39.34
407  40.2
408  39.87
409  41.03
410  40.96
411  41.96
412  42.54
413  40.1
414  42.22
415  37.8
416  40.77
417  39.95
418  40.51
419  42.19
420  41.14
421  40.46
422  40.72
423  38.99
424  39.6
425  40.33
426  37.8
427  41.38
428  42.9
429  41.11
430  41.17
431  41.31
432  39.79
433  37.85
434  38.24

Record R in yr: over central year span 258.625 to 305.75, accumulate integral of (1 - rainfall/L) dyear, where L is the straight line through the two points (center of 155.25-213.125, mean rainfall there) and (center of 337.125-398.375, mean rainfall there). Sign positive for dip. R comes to 8.9 yr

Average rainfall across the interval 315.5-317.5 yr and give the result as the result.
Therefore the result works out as 35.7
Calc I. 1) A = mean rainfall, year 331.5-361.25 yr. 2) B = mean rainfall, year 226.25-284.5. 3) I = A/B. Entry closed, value 1.23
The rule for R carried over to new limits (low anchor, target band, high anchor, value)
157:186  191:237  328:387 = 7.3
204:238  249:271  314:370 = 4.5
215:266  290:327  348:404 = -0.4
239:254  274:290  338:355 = 1.0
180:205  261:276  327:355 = 4.7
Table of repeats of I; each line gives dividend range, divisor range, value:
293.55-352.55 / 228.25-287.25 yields 1.18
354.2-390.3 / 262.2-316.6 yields 1.17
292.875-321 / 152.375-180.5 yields 0.85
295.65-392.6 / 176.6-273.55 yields 1.12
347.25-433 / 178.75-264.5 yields 1.16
